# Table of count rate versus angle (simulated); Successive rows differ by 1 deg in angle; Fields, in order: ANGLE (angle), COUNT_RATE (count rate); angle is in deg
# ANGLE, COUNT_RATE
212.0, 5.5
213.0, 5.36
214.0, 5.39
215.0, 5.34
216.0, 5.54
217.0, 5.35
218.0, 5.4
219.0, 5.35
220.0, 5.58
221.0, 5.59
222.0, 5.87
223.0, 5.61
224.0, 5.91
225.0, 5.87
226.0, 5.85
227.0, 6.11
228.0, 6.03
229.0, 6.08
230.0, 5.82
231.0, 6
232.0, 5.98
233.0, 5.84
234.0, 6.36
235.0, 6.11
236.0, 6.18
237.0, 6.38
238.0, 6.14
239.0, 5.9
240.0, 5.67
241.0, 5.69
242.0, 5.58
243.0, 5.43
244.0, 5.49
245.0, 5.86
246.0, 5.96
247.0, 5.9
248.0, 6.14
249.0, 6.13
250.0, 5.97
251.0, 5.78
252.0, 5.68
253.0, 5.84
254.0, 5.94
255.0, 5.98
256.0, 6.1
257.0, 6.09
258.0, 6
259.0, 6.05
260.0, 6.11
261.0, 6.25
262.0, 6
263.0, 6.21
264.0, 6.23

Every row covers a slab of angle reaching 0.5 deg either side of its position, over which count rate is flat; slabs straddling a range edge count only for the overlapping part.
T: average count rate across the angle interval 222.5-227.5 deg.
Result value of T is 5.87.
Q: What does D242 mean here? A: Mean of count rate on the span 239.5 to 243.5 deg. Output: 5.59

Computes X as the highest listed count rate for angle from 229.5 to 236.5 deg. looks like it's 6.36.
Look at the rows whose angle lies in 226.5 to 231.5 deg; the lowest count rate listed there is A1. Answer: 5.82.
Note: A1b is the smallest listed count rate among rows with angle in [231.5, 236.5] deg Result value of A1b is 5.84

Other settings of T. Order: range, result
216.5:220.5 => 5.42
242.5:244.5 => 5.46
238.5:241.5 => 5.75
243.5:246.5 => 5.77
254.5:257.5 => 6.06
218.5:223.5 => 5.6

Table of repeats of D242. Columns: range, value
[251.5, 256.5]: 5.91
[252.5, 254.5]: 5.89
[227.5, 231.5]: 5.98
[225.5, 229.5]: 6.02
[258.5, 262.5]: 6.1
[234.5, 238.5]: 6.2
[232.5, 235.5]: 6.1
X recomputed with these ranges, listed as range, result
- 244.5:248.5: 6.14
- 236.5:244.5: 6.38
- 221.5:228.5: 6.11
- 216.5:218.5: 5.4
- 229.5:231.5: 6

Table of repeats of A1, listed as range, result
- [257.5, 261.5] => 6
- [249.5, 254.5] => 5.68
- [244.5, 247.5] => 5.86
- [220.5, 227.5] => 5.59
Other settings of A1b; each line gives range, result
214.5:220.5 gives 5.34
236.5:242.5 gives 5.58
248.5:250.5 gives 5.97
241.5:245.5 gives 5.43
